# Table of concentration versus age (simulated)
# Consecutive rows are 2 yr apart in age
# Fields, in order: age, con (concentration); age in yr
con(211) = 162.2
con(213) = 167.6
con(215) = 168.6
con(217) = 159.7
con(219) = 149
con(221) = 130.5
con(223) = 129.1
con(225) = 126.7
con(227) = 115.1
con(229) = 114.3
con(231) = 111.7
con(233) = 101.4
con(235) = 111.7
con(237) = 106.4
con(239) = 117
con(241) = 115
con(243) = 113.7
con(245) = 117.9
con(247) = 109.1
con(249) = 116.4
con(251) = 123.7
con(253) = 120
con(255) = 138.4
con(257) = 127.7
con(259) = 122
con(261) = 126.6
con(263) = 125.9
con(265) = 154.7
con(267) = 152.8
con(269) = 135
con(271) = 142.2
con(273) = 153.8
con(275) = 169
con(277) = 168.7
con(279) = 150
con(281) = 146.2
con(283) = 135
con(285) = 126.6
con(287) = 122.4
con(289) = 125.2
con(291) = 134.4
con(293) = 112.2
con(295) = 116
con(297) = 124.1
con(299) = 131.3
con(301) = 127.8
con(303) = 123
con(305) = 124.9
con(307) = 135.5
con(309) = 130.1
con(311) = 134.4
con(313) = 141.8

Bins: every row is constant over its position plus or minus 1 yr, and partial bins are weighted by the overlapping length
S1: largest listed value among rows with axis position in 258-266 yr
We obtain 154.7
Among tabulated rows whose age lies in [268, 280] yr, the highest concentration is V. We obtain 169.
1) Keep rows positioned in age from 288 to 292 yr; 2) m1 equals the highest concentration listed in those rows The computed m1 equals 134.4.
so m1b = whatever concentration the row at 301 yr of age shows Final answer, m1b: 127.8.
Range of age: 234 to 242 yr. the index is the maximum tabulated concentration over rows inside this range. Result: 117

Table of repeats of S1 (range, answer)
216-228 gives 159.7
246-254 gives 123.7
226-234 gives 115.1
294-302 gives 131.3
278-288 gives 150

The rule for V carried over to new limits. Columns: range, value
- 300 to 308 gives 135.5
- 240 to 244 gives 115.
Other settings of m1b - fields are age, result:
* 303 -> 123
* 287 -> 122.4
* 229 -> 114.3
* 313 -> 141.8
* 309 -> 130.1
